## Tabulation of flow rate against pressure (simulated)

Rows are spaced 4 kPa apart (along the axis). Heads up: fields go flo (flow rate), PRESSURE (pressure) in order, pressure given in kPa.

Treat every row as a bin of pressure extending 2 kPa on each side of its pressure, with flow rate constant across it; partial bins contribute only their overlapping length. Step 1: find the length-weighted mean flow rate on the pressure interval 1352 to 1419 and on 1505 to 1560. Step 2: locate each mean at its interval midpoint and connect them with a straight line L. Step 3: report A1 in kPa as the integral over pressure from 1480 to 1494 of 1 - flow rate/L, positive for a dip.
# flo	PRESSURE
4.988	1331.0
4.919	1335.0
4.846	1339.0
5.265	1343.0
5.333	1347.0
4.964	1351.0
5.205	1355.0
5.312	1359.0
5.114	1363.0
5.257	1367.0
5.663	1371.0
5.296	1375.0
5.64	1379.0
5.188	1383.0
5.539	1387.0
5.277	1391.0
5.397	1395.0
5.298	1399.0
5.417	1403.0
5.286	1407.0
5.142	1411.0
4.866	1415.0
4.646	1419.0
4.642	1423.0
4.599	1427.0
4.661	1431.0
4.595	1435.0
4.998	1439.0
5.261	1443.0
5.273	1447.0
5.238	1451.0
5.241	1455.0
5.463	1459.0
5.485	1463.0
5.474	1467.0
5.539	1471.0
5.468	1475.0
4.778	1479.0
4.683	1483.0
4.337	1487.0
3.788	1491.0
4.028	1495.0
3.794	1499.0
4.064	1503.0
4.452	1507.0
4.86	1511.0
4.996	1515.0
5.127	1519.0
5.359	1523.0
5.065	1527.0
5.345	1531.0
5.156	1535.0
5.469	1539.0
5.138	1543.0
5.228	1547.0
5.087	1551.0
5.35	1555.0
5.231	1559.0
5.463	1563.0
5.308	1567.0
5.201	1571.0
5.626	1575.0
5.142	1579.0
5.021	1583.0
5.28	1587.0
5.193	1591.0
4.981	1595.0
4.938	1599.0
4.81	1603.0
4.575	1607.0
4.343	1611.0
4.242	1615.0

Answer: 2.4 kPa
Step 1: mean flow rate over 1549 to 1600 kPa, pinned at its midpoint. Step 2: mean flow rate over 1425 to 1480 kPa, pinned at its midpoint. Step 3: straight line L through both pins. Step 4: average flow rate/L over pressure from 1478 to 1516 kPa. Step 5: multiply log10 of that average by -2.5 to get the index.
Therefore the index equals 0.19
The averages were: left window 5.15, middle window 4.35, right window 5.22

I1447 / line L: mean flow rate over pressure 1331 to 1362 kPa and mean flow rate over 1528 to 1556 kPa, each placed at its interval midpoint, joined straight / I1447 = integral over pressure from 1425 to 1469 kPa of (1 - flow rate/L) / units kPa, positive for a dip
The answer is 0.5 kPa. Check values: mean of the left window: 5.11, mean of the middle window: 5.12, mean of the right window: 5.24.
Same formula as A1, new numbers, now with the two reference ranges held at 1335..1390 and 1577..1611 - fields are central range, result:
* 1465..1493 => 1.3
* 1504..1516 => 0.9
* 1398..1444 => 2.2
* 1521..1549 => -1.2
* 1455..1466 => -0.6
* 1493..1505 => 2.6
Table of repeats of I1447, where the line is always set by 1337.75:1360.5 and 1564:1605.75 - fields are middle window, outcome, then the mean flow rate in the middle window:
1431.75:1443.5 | 0.6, 4.88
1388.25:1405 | -0.6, 5.36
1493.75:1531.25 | 3.3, 4.69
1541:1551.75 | 0.0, 5.16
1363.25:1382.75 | -0.9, 5.41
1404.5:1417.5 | 0.2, 5.09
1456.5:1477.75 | -1.2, 5.46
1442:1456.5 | -0.3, 5.25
